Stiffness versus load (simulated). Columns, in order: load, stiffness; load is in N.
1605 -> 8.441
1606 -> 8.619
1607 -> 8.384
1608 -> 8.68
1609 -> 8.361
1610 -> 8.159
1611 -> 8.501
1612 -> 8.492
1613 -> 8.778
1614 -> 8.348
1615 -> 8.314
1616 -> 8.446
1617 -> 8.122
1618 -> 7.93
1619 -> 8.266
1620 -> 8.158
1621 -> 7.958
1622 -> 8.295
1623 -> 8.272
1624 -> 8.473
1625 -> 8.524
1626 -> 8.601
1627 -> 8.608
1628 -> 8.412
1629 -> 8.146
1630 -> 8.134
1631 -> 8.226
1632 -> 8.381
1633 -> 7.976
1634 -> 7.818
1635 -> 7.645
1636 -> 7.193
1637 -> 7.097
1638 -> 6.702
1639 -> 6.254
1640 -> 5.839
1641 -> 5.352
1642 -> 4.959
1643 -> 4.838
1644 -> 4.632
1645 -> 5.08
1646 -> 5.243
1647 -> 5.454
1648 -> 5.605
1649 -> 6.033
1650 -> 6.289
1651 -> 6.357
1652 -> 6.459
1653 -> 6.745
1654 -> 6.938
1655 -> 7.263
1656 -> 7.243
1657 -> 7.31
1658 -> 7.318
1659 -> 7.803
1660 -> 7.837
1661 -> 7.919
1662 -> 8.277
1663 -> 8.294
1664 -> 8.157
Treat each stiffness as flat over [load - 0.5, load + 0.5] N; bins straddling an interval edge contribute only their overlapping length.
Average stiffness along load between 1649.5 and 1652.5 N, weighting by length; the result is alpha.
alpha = 6.37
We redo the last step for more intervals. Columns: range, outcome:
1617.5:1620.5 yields 8.12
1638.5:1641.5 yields 5.82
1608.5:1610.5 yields 8.26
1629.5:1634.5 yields 8.11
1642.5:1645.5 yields 4.85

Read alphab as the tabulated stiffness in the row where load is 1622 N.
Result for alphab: 8.295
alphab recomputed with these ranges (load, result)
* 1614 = 8.348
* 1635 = 7.645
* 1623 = 8.272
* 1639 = 6.254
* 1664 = 8.157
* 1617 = 8.122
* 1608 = 8.68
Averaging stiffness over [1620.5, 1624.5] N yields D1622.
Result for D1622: 8.25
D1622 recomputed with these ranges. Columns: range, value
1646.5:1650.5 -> 5.85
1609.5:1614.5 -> 8.46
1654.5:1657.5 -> 7.27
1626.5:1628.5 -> 8.51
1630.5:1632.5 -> 8.3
